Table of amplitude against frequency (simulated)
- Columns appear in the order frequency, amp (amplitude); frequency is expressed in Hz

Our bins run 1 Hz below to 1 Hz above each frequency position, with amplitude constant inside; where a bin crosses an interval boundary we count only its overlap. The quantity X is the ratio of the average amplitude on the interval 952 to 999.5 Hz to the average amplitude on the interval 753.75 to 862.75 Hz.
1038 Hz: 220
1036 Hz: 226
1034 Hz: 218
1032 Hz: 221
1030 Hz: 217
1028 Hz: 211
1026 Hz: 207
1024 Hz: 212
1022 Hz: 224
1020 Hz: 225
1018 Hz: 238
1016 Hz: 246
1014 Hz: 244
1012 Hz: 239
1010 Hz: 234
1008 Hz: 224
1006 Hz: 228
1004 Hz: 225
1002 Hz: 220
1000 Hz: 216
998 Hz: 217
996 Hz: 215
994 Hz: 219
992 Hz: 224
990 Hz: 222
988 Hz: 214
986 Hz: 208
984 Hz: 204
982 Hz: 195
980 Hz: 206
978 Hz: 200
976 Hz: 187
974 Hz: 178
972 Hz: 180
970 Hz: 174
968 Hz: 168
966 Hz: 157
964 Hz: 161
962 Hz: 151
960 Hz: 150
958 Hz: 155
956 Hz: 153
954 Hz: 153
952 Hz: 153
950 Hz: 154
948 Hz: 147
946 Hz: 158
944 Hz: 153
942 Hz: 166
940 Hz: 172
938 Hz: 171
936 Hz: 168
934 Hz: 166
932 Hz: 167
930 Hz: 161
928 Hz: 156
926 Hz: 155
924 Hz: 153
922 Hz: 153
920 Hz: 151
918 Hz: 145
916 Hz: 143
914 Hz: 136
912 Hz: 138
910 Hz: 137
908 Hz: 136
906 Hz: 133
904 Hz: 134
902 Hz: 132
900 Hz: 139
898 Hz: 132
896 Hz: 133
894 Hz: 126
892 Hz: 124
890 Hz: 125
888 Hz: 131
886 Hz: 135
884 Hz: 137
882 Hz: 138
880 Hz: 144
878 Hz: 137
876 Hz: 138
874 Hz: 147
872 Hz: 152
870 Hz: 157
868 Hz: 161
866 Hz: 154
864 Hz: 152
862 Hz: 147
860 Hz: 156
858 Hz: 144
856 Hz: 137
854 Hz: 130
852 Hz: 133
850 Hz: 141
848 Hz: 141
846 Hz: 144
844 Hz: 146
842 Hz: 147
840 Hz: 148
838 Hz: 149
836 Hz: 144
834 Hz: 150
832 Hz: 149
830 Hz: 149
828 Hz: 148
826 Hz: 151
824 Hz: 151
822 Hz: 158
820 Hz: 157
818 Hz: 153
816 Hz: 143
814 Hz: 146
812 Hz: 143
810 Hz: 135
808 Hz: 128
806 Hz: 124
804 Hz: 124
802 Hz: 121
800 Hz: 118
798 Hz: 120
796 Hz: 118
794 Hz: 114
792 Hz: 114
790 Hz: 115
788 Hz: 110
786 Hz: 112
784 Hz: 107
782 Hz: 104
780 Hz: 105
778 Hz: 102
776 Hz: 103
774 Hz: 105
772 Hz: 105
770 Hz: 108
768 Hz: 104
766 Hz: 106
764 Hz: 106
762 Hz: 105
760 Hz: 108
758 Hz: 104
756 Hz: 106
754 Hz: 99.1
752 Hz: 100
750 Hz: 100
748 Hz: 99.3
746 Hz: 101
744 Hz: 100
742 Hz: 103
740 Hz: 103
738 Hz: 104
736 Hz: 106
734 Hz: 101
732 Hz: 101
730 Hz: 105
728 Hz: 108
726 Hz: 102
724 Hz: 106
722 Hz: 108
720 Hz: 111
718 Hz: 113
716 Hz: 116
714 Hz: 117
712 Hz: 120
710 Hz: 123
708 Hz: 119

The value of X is 1.5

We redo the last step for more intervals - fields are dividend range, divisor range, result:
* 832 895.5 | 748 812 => 1.28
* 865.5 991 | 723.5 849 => 1.30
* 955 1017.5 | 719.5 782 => 1.93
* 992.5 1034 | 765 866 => 1.70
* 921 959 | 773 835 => 1.24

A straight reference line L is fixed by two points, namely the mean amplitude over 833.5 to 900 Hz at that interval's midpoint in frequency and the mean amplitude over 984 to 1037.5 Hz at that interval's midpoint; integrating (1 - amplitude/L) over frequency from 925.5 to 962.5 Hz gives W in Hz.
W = 5.2 Hz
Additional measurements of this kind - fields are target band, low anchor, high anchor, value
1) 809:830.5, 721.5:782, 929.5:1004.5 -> -3.41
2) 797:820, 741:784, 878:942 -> -3.33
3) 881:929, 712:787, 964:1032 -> 9.26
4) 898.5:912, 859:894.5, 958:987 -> 1.60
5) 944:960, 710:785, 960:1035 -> 3.07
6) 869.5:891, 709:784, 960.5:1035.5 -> 2.77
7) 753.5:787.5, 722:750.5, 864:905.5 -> 1.81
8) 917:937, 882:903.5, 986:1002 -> 0.42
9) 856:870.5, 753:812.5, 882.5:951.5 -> -2.10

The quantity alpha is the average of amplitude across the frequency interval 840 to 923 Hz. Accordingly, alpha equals 141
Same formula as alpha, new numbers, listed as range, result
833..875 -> 147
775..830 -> 127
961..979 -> 173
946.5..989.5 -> 174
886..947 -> 146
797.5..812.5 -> 126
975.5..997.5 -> 209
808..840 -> 148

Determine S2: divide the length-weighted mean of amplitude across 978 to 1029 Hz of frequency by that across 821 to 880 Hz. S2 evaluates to 1.50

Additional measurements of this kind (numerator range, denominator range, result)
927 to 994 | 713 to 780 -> 1.66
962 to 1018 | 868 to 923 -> 1.49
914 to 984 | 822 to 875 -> 1.11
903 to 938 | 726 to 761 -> 1.45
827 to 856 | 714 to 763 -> 1.37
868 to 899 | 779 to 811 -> 1.18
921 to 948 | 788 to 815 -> 1.30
